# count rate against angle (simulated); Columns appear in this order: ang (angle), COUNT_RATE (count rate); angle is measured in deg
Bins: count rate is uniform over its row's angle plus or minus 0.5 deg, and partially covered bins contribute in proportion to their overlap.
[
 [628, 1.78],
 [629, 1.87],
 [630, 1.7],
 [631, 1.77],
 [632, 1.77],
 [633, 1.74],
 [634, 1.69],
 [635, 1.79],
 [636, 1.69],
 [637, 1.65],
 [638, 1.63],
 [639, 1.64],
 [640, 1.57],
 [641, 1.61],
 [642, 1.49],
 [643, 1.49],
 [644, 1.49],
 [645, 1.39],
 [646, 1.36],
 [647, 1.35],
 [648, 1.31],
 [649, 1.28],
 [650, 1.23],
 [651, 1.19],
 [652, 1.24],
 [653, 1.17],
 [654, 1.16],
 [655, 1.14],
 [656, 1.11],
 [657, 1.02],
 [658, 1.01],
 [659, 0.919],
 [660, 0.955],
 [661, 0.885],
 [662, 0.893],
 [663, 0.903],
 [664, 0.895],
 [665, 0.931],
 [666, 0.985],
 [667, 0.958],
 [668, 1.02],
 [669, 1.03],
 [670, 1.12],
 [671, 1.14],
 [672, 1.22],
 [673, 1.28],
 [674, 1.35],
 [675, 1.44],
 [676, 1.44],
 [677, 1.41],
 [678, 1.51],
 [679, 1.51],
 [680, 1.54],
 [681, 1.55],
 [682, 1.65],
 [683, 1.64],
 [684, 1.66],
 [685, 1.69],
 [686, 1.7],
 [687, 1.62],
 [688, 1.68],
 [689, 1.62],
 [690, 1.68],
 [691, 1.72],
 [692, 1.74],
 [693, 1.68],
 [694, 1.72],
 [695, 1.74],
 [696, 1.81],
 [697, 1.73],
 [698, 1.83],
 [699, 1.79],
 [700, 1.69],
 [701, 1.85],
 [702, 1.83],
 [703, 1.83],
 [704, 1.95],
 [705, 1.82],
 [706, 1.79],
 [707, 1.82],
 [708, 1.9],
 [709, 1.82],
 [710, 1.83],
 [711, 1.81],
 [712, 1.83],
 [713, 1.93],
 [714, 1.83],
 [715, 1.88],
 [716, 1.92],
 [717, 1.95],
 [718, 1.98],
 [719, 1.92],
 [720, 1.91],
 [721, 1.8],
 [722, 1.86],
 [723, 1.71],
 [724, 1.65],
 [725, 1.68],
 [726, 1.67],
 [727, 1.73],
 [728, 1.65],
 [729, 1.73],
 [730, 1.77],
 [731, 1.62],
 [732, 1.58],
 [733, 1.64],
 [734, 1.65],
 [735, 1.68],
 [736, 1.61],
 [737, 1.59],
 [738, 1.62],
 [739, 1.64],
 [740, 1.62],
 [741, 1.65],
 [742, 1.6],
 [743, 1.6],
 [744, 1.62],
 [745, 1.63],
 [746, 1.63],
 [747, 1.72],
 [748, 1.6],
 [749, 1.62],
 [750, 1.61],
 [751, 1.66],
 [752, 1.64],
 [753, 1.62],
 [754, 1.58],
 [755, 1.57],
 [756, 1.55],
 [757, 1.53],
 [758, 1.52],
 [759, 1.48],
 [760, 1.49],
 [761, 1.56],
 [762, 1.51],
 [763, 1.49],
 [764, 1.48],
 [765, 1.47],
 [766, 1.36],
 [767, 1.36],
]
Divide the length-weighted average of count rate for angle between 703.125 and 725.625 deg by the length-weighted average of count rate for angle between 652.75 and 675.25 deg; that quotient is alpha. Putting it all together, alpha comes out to 1.7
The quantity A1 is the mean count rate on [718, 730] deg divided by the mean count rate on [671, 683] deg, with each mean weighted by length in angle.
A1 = 1.2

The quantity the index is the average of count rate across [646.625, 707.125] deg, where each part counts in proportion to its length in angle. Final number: 1.41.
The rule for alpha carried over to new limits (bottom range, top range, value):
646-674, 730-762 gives 1.46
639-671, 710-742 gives 1.49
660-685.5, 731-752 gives 1.29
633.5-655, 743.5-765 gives 1.09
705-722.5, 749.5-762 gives 0.84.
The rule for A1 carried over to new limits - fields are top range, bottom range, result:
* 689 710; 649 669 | 1.72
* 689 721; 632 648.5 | 1.17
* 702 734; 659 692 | 1.35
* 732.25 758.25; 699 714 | 0.88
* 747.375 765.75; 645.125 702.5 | 1.13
